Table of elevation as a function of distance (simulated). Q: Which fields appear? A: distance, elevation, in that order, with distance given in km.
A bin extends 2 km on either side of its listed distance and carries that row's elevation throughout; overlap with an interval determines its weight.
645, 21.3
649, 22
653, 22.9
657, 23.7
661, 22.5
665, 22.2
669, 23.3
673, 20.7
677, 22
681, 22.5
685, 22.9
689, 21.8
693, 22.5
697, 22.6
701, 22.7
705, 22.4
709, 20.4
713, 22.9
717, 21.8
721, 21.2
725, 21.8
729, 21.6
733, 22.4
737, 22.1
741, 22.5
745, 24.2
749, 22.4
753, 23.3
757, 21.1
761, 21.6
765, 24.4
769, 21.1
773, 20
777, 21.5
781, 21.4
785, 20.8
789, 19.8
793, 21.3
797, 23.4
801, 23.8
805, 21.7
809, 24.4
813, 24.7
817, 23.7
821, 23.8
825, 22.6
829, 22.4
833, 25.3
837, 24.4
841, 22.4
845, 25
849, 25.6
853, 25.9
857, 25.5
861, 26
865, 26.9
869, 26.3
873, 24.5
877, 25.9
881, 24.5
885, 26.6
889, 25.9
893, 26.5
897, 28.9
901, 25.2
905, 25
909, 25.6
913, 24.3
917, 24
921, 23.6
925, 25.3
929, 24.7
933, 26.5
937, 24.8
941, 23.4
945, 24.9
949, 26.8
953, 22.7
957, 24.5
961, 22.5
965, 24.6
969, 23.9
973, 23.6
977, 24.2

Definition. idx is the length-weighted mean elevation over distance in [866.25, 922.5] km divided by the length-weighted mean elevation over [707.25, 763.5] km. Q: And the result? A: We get 1.2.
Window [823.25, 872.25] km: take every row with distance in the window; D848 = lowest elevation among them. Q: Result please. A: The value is 22.4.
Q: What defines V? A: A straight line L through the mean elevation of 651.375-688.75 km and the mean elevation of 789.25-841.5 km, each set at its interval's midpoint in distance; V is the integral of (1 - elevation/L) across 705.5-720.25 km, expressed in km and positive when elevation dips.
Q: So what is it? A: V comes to 0.64 km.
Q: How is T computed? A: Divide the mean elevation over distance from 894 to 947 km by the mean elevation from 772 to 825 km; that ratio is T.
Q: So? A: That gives 1.12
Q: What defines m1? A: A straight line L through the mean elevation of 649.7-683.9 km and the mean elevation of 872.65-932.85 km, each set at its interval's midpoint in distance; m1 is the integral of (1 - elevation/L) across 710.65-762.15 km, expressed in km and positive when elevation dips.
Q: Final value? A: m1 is 2.47 km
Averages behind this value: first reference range 22.5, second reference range 25.4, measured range 22.2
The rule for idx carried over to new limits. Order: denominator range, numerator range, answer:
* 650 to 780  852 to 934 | 1.15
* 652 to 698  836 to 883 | 1.12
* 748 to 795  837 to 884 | 1.17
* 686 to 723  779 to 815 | 1.01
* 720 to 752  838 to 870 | 1.14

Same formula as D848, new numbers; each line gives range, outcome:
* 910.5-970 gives 22.5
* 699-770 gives 20.4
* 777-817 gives 19.8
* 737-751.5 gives 22.1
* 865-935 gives 23.6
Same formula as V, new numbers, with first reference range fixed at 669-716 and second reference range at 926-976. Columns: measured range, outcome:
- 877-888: -0.8 km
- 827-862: -1.8 km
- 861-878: -1.6 km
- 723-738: 0.4 km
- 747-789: 2.1 km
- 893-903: -1.2 km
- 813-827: -0.2 km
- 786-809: 0.9 km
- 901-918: -0.5 km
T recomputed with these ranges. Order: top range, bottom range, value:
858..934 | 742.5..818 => 1.15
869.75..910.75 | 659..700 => 1.16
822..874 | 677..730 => 1.12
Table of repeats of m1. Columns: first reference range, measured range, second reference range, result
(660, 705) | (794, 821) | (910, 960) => -0.1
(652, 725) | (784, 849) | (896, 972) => 1.0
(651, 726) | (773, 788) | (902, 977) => 1.4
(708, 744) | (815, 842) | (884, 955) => 0.2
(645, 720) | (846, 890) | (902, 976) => -3.5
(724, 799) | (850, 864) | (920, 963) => -1.5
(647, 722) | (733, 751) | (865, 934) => 0.3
